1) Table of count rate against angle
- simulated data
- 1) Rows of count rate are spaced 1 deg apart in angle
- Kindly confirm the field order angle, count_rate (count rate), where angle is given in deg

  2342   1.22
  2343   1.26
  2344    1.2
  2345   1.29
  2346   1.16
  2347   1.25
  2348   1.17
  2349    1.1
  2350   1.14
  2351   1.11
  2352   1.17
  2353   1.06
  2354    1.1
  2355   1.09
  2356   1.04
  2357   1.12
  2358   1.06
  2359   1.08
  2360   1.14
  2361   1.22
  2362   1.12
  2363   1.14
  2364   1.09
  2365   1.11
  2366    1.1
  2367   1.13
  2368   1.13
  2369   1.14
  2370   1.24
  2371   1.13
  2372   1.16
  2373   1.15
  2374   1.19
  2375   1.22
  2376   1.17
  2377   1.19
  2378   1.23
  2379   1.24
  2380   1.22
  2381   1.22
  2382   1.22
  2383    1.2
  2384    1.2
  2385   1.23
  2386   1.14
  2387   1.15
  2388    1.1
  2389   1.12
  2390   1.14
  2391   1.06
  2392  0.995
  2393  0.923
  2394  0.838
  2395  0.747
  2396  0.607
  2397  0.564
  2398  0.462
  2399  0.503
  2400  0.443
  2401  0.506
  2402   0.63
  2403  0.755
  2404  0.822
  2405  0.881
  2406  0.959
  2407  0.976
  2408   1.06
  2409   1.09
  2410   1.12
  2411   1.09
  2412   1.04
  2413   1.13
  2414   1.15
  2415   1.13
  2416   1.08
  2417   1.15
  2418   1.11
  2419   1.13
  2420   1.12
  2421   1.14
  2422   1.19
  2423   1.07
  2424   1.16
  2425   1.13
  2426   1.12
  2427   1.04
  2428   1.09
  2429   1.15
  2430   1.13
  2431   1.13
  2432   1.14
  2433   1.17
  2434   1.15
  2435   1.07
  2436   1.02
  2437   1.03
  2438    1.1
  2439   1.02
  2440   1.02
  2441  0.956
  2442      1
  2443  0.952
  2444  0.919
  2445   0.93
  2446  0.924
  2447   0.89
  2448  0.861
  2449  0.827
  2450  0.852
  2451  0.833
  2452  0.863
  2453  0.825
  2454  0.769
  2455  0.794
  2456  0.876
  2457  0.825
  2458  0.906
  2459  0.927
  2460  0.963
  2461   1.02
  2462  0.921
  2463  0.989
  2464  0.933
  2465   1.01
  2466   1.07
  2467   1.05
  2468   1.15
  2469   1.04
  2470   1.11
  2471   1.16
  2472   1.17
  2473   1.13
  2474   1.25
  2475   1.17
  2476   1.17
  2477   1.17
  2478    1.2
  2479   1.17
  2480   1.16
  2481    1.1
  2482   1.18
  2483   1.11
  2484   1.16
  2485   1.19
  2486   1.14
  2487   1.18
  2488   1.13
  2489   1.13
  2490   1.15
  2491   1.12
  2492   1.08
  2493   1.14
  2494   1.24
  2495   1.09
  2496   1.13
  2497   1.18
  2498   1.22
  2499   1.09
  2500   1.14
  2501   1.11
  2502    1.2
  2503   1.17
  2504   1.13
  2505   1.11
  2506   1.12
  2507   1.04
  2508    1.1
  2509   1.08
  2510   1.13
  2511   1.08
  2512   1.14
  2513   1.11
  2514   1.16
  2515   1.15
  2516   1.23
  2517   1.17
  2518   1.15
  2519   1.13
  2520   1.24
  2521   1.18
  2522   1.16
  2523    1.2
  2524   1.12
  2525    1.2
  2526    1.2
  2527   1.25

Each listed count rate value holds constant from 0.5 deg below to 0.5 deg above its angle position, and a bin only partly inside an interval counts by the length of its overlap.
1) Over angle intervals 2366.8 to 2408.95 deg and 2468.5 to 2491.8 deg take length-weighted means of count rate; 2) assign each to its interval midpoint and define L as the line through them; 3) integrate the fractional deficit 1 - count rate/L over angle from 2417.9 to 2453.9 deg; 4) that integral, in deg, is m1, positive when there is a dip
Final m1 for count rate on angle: 1.70 deg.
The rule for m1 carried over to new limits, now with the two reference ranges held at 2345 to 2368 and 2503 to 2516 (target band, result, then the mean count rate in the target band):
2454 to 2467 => 2.2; 0.934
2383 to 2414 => 5.7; 0.918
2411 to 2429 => 0.1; 1.12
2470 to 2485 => -0.6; 1.16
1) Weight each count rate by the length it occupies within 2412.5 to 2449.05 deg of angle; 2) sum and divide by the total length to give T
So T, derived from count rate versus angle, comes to 1.07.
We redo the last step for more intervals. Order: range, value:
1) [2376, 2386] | 1.21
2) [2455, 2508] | 1.1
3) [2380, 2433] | 1.01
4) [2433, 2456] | 0.94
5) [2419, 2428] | 1.12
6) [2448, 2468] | 0.913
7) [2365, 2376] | 1.16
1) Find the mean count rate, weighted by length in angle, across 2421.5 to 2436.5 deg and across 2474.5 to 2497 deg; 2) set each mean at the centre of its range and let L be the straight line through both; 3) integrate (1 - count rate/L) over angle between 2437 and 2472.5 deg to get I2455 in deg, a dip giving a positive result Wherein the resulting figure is 5.5 deg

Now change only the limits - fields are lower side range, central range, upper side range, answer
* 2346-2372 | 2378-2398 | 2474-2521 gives 1.7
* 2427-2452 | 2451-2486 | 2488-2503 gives 1.2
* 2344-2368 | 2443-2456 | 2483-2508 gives 3.1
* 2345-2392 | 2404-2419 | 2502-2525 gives 1.1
